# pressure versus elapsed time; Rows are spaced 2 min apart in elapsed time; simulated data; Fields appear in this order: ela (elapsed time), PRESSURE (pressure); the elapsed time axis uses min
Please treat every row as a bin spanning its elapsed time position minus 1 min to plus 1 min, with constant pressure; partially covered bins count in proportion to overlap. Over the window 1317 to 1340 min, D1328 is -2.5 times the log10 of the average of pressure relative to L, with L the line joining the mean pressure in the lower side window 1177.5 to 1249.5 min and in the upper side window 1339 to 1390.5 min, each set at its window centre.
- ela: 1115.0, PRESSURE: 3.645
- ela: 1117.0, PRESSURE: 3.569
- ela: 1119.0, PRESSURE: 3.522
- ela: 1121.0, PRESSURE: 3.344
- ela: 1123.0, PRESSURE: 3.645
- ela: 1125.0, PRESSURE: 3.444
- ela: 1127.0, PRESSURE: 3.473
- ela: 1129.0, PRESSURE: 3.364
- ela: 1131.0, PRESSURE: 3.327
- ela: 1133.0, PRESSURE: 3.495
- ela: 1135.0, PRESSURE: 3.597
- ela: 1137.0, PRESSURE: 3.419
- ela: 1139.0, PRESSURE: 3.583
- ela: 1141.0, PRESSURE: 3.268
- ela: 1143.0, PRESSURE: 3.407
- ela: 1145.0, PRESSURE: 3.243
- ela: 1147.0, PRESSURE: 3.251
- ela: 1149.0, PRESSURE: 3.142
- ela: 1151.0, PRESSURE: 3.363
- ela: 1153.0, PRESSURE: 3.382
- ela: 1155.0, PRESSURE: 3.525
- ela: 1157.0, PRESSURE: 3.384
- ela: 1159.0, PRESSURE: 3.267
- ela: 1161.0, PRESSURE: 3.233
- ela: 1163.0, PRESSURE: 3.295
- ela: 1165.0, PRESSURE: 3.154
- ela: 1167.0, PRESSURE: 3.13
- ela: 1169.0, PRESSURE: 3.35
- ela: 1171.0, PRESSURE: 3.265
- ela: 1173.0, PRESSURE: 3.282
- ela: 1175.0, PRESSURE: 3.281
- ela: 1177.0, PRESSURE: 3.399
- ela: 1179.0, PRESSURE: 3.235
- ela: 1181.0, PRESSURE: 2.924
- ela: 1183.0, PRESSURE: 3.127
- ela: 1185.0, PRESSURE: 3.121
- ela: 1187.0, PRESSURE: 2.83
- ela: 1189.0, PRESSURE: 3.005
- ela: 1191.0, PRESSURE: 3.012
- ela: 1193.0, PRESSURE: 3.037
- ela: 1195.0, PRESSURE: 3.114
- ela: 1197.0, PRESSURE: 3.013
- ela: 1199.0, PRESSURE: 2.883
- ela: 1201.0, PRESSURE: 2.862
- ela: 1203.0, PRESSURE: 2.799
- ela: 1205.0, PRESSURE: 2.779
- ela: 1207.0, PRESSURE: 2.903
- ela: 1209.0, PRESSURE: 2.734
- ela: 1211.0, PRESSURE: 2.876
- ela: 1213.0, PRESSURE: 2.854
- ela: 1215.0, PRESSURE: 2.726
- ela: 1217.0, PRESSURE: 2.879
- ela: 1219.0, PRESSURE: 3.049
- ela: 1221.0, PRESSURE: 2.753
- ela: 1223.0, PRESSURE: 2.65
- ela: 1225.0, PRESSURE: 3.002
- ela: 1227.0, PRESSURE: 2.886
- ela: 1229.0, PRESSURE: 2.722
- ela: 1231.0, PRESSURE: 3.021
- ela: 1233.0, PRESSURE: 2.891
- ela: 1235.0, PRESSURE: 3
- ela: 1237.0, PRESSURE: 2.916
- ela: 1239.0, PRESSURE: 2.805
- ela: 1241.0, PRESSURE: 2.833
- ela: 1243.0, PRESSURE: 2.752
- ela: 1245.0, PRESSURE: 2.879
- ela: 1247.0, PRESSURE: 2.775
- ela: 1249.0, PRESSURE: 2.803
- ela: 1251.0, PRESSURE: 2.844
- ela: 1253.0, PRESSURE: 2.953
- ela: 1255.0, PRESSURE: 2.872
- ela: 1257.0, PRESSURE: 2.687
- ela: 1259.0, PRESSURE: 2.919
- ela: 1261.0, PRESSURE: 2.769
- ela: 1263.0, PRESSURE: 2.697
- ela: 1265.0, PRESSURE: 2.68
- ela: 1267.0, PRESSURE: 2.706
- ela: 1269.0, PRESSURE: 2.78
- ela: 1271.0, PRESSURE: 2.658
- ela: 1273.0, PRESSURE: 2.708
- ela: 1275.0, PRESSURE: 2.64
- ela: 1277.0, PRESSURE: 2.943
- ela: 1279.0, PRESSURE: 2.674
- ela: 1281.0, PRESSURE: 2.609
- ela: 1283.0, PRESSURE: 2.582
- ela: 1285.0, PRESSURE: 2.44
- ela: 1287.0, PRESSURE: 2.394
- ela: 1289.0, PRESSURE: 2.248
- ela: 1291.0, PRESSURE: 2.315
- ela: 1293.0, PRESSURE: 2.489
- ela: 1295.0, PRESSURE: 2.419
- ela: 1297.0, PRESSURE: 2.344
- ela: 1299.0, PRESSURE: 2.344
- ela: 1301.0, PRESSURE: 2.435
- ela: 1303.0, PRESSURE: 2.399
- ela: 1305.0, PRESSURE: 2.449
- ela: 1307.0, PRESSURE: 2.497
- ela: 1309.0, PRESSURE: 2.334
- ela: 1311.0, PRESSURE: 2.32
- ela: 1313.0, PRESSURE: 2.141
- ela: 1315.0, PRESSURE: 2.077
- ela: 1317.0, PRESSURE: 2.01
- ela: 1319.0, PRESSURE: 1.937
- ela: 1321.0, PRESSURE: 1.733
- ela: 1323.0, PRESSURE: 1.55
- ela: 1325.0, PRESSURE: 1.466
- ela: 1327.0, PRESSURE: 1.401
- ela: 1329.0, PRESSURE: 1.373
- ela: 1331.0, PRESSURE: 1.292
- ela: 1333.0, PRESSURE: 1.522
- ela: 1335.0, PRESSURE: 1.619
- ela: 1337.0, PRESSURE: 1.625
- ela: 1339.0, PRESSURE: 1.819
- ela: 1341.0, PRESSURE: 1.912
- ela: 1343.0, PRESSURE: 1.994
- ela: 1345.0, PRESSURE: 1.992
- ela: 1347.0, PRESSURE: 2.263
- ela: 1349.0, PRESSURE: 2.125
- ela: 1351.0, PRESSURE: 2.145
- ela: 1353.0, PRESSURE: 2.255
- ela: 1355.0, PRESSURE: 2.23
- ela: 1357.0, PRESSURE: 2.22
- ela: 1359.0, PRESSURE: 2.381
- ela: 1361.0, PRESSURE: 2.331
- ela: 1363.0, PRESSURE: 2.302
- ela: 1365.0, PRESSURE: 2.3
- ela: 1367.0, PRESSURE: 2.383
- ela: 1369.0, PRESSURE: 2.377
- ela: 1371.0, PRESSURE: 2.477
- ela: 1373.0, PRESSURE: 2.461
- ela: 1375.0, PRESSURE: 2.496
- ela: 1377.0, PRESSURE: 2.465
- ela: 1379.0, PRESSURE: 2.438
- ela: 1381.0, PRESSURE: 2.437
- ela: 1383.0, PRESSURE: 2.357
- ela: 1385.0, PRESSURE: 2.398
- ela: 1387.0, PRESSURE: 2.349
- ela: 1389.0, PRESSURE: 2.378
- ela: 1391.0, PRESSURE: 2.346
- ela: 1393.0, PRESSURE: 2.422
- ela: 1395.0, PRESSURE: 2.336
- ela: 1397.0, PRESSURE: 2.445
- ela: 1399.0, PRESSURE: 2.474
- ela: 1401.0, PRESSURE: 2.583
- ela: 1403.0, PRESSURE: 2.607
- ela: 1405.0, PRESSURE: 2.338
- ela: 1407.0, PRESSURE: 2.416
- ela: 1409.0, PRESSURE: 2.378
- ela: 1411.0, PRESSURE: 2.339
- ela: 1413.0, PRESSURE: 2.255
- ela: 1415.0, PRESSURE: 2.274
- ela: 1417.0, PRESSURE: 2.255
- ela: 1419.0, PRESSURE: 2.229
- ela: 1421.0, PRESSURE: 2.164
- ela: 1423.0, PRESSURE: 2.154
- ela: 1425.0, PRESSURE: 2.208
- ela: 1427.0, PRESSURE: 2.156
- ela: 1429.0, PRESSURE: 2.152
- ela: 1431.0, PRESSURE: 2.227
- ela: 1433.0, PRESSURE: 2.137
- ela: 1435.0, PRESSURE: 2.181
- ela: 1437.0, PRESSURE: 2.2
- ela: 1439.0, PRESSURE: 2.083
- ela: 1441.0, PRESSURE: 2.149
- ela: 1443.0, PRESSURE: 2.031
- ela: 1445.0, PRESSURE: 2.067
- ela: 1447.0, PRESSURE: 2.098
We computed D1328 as 0.46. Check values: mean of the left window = 2.91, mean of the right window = 2.29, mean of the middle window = 1.59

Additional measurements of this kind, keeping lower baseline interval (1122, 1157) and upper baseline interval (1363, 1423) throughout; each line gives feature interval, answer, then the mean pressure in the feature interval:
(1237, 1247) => 0.063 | 2.82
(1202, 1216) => 0.115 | 2.81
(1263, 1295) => 0.102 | 2.59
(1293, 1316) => 0.167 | 2.35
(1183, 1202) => 0.070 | 2.99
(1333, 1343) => 0.433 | 1.75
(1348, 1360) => 0.142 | 2.23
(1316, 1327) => 0.485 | 1.71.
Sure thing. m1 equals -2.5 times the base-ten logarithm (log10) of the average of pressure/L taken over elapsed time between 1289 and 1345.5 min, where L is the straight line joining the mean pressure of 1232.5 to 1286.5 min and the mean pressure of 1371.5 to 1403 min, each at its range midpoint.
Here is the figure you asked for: 0.295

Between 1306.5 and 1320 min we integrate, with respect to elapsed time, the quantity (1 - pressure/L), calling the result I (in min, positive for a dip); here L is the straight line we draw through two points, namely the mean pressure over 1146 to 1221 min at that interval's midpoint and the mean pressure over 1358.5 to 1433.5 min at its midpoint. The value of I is 2.4 min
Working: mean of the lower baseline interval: 3.09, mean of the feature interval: 2.18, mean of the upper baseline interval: 2.35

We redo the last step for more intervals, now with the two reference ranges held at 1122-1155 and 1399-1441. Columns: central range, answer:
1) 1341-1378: 3.4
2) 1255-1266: 0.6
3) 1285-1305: 2.8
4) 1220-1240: 1.1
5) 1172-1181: 0.0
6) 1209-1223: 1.2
